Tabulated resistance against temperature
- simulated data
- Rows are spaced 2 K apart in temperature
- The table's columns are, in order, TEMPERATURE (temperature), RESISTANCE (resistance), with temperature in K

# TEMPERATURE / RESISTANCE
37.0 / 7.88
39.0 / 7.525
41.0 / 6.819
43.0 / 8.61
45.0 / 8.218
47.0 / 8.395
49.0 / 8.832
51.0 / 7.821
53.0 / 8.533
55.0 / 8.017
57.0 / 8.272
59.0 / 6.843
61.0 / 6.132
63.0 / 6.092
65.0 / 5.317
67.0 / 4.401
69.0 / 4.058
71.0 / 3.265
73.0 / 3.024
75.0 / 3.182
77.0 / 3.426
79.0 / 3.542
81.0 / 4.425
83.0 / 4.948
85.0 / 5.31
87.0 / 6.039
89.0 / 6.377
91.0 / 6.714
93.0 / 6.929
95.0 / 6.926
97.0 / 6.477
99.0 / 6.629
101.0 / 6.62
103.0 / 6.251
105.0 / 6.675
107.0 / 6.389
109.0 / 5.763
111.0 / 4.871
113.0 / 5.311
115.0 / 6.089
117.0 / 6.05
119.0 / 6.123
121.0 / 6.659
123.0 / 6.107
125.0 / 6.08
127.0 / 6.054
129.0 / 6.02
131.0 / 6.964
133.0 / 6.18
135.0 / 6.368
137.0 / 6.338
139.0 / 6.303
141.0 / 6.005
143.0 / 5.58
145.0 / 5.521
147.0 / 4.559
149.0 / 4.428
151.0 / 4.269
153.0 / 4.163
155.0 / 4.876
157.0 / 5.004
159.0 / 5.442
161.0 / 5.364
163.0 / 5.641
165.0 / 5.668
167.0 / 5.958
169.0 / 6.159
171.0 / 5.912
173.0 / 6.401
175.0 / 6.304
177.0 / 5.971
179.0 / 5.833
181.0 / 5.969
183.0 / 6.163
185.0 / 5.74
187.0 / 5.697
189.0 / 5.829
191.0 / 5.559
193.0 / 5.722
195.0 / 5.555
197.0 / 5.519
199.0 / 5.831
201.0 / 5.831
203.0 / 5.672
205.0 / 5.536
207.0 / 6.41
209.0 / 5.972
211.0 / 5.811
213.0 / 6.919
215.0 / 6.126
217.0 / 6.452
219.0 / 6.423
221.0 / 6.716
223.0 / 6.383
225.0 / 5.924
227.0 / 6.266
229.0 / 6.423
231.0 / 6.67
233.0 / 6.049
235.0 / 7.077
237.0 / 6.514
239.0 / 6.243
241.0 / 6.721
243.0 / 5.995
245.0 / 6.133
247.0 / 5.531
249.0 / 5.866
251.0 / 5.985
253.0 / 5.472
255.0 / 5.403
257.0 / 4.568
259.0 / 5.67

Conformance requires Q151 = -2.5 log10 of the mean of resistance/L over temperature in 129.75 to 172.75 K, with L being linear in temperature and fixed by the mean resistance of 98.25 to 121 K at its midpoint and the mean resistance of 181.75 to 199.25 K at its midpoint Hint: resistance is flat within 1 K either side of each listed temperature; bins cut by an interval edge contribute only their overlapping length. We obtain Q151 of 0.06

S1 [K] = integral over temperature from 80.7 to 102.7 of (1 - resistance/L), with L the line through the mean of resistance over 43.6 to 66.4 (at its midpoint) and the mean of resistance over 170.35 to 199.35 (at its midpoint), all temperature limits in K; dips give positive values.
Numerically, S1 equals 2.57 K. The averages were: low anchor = 7.46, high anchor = 5.87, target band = 6.18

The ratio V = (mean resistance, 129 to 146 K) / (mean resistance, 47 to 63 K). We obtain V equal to 0.8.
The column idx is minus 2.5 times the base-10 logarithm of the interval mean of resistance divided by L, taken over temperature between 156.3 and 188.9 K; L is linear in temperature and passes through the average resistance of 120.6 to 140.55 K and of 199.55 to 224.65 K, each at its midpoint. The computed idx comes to 0.071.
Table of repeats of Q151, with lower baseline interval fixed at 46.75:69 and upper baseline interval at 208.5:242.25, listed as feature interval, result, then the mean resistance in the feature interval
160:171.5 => 0.144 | 5.78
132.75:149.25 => 0.167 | 5.73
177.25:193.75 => 0.125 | 5.82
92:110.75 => 0.061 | 6.45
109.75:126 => 0.147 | 5.91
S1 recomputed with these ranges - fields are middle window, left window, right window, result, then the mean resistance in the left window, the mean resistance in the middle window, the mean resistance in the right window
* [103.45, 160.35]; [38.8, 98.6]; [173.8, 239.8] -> 3.7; 6.14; 5.72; 6.09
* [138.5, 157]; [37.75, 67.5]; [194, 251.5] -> 4.6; 7.38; 5.04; 6.16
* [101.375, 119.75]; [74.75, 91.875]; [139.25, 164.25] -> -3.5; 4.95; 5.97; 5.11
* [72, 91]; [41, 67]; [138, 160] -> 6.0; 7.44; 4.59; 5.1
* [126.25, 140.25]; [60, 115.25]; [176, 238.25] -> -1.6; 5.39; 6.32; 6.08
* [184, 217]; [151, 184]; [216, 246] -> 0.9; 5.63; 5.88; 6.4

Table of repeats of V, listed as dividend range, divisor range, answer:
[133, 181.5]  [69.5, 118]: 1.03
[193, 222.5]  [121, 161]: 1.08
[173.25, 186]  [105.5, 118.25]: 1.04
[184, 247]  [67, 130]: 1.10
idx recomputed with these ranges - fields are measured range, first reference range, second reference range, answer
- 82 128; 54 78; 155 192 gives -0.14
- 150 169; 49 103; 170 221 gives 0.14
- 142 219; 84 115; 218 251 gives 0.11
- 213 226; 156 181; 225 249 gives -0.04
